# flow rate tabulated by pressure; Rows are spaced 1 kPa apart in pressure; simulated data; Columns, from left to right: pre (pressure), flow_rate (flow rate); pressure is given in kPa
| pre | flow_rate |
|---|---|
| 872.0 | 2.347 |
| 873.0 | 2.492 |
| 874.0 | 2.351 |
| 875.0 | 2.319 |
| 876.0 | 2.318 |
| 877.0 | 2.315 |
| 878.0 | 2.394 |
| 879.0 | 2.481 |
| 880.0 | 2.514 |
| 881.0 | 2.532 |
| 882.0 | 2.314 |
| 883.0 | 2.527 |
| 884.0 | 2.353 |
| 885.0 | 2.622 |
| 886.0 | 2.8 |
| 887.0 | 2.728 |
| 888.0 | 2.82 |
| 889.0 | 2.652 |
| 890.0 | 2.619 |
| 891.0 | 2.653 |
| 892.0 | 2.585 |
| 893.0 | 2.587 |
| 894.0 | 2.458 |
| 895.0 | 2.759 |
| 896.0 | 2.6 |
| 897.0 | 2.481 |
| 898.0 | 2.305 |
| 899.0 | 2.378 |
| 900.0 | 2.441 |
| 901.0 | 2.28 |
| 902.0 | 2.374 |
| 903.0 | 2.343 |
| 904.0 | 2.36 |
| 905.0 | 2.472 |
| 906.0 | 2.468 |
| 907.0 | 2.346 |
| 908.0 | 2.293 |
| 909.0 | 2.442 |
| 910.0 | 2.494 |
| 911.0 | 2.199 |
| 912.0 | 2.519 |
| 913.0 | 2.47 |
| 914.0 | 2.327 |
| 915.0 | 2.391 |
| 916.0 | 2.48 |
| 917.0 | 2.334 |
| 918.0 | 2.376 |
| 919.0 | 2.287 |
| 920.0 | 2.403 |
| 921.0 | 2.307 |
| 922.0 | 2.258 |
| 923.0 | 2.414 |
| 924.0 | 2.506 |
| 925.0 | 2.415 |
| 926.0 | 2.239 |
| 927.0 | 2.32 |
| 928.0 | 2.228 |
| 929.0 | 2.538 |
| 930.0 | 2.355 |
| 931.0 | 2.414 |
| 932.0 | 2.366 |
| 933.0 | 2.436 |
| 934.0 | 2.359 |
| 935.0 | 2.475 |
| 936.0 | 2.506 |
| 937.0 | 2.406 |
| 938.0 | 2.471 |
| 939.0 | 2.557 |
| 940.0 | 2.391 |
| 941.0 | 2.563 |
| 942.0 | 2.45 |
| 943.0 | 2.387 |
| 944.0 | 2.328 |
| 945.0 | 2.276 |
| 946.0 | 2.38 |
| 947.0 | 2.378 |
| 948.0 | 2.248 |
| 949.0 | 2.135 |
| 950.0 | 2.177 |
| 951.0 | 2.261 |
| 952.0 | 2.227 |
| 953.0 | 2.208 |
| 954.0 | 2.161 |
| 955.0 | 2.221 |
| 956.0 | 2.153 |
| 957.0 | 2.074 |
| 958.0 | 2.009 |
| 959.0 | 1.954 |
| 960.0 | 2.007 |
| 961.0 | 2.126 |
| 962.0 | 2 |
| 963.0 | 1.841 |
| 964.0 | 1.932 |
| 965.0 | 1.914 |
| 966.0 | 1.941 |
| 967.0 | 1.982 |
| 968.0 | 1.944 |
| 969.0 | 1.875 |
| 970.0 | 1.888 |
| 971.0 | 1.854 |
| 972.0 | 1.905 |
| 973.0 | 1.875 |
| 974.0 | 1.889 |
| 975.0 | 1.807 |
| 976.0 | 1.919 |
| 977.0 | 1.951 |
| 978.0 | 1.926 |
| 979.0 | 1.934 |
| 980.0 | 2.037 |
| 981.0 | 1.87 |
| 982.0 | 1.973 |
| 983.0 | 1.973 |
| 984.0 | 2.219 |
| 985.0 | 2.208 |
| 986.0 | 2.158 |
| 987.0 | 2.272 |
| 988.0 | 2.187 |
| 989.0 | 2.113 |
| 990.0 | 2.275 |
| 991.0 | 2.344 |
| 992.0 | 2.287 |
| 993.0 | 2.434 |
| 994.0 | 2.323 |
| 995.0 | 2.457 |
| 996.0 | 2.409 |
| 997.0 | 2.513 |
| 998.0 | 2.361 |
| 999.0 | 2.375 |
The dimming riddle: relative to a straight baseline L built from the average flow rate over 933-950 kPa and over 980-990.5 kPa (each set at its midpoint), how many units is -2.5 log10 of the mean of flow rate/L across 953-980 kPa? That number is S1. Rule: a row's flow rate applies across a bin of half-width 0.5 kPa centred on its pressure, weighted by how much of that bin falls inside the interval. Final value 0.14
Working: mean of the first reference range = 2.39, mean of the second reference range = 2.12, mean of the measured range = 1.97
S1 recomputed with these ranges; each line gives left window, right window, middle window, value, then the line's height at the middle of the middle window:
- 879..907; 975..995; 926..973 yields 0.04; 2.28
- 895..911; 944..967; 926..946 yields -0.08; 2.23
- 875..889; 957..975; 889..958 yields -0.07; 2.23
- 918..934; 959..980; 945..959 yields -0.05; 2.1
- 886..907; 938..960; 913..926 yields 0.02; 2.41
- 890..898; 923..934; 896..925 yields 0.04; 2.48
